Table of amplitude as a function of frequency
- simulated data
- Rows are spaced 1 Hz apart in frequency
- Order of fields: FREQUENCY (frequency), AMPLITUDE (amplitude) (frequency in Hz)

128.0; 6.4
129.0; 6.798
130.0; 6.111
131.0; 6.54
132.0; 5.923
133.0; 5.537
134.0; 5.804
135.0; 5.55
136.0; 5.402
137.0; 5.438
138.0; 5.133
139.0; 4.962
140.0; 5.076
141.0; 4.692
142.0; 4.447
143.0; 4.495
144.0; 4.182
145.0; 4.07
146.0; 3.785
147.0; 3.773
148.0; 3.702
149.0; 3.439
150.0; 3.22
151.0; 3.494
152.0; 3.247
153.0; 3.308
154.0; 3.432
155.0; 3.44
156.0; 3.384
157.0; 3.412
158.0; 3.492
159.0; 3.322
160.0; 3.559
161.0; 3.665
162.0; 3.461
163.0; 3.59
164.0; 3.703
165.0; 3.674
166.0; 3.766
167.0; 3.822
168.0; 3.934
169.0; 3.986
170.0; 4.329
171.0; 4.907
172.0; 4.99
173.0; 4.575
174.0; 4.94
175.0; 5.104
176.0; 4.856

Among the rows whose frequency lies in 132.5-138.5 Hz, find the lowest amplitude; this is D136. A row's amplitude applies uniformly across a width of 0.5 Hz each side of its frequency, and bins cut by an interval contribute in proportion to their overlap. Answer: 5.133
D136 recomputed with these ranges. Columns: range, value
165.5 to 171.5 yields 3.766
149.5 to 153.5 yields 3.22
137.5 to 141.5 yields 4.692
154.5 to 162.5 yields 3.322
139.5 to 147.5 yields 3.773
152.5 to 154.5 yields 3.308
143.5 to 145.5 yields 4.07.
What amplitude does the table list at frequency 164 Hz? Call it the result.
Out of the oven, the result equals 3.703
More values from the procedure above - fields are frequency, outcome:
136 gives 5.402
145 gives 4.07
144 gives 4.182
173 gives 4.575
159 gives 3.322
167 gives 3.822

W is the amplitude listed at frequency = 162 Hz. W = 3.461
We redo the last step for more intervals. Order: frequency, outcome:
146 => 3.785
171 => 4.907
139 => 4.962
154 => 3.432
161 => 3.665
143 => 4.495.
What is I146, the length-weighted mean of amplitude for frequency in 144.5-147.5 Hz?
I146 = 3.88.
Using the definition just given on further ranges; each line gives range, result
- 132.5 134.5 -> 5.67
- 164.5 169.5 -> 3.84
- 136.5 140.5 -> 5.15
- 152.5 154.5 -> 3.37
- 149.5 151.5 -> 3.36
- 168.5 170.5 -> 4.16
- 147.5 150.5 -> 3.45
